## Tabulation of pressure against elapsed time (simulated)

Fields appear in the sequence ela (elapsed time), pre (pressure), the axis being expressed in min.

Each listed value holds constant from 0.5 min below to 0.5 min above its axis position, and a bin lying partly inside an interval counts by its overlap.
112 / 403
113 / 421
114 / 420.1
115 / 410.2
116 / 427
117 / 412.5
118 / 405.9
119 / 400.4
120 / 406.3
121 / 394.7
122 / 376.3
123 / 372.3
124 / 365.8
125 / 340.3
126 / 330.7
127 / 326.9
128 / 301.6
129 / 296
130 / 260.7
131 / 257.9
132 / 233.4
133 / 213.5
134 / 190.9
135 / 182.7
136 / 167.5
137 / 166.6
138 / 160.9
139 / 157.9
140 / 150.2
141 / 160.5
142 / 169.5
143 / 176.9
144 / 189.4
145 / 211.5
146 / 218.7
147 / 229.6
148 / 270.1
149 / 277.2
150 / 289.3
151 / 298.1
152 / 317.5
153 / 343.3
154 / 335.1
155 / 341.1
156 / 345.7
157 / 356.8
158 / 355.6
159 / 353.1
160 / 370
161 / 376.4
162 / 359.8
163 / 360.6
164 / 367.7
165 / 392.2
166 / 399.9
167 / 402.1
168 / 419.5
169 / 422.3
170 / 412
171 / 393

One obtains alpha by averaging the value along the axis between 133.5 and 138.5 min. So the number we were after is 174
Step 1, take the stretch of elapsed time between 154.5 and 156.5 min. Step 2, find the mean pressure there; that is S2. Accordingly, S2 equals 343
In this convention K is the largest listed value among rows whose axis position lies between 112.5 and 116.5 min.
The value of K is 427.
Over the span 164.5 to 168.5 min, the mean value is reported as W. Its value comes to 403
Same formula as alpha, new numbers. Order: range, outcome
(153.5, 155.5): 338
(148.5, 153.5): 305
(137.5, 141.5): 157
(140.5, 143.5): 169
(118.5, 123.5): 390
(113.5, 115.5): 415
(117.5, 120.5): 404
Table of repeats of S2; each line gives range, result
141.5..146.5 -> 193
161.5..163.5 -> 360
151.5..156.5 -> 337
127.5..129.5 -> 299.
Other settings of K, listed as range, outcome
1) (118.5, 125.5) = 406.3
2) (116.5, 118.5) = 412.5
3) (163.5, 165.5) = 392.2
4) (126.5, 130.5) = 326.9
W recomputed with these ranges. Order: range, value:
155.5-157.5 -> 351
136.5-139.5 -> 162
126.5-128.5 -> 314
